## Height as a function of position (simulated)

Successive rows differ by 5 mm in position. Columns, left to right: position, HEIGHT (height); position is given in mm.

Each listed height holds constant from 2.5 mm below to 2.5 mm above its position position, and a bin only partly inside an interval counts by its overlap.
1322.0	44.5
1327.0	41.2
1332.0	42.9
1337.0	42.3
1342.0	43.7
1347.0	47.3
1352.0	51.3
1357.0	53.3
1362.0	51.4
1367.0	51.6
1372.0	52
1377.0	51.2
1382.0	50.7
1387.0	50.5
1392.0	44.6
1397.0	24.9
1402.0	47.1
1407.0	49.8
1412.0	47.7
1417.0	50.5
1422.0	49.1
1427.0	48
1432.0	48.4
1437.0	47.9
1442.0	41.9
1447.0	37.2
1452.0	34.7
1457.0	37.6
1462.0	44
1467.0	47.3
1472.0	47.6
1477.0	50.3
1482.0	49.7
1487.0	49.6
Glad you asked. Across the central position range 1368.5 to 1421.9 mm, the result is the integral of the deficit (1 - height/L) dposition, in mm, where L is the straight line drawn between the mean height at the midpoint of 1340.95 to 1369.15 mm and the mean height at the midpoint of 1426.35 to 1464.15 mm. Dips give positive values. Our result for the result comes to -0.6 mm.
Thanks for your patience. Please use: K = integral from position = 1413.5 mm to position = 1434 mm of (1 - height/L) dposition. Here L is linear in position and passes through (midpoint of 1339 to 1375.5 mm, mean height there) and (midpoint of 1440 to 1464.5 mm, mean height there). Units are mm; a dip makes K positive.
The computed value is -3.2 mm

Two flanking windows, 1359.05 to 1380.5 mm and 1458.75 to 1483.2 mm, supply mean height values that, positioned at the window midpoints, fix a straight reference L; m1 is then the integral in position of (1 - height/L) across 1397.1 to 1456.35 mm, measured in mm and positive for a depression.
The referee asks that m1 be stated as 5.6 mm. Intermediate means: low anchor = 51.5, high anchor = 47.4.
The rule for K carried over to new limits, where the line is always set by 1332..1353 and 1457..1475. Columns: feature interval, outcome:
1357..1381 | -3.3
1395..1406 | 1.7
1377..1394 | -1.4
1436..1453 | 1.9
